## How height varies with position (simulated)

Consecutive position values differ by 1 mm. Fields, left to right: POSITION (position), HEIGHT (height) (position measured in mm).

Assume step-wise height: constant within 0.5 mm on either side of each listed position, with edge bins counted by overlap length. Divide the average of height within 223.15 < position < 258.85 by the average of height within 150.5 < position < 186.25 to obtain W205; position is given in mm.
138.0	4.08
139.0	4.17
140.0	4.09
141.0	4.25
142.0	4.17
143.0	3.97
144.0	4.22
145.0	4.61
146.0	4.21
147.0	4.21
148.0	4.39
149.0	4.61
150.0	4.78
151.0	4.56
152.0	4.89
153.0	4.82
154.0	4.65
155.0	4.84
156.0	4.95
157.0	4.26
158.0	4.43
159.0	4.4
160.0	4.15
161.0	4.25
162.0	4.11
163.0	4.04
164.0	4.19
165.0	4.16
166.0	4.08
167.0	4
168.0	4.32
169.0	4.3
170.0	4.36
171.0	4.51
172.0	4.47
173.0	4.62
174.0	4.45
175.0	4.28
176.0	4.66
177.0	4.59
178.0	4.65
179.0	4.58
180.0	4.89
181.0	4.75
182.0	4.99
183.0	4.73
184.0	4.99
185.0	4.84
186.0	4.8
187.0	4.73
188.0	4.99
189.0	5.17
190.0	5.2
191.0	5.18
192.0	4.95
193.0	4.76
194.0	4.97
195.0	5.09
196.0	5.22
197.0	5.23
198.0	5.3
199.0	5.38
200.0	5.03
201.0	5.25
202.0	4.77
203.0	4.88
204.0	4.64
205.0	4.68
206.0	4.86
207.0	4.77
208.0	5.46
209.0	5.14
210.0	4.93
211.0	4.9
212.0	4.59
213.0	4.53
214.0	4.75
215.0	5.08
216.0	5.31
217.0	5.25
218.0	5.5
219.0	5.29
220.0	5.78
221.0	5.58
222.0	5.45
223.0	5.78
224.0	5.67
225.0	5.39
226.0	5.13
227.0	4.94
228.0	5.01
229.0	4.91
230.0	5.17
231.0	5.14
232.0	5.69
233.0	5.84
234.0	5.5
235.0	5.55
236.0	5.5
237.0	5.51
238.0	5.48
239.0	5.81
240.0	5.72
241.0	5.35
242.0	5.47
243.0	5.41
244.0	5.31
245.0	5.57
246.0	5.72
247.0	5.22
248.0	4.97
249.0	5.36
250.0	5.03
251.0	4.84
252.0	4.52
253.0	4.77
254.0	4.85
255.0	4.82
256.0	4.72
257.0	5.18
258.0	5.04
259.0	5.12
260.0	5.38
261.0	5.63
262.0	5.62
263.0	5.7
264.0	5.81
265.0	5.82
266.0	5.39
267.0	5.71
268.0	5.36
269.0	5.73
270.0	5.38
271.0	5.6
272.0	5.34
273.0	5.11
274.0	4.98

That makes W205 1.2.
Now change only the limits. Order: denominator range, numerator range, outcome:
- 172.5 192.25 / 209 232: 1.08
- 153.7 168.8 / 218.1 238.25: 1.25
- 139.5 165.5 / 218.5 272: 1.22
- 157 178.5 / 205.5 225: 1.20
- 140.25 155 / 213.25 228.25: 1.19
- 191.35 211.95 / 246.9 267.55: 1.04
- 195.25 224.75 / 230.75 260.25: 1.03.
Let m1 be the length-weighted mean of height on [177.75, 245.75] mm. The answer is 5.16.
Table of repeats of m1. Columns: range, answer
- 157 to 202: 4.68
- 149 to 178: 4.44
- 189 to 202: 5.12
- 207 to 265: 5.28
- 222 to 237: 5.38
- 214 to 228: 5.36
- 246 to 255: 4.98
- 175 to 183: 4.7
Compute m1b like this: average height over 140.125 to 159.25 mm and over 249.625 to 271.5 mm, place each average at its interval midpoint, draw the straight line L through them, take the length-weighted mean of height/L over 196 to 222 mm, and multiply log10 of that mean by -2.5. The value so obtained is -0.04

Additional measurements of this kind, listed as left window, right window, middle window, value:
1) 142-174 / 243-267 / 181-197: -0.07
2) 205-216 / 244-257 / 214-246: -0.09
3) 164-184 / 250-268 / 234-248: -0.09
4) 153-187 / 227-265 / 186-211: -0.05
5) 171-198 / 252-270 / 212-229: -0.04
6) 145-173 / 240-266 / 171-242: -0.05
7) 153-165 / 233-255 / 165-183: 0.02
